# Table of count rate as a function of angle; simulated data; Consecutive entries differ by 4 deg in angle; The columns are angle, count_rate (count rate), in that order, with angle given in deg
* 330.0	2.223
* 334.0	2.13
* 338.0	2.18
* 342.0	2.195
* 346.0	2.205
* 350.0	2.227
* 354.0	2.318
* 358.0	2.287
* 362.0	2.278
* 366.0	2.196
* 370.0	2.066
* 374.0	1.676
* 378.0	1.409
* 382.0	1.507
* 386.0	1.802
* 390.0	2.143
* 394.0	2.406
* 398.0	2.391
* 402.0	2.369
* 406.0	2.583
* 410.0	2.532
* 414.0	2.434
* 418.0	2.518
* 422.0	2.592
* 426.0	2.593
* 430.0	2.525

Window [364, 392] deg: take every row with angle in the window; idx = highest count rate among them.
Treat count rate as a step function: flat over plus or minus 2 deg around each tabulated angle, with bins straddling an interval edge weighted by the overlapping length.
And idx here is 2.196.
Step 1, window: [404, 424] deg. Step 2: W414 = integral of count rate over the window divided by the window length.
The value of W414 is 2.53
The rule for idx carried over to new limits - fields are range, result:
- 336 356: 2.318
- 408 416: 2.532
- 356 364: 2.287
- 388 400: 2.406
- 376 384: 1.507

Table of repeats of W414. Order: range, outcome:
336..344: 2.19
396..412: 2.47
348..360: 2.28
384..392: 1.97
